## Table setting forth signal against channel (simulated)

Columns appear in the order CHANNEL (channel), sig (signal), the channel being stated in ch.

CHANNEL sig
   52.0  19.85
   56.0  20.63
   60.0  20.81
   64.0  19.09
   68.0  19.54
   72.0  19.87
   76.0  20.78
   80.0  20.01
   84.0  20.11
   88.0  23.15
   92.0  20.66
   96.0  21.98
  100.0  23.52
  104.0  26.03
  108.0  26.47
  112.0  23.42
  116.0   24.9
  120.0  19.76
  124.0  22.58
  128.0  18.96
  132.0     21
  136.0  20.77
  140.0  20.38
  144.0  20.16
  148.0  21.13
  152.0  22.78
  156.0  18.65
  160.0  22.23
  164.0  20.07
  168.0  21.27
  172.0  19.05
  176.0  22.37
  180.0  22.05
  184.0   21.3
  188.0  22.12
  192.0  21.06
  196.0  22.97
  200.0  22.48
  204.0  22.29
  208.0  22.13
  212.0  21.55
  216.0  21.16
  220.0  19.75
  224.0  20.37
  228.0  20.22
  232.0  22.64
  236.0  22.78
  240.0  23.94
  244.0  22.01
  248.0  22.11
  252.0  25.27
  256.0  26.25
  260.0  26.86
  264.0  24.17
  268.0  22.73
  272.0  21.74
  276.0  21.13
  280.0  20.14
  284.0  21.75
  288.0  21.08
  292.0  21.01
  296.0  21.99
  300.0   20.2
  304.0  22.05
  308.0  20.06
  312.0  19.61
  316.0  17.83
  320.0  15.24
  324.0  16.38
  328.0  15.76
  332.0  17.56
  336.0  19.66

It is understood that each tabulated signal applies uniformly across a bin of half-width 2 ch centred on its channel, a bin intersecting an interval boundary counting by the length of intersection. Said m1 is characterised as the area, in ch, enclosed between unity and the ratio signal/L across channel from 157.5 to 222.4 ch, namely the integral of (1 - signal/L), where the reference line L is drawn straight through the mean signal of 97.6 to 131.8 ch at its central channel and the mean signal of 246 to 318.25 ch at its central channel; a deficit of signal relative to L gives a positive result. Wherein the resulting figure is 3.2 ch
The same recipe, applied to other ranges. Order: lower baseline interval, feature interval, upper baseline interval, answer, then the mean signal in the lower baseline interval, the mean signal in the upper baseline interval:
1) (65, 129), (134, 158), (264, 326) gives 1.0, 22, 20.3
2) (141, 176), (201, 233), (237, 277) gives 1.7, 20.8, 23.7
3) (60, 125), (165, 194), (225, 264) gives 2.0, 21.9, 23.5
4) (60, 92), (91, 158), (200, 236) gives -4.0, 20.4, 21.4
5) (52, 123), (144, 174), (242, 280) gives 2.3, 21.8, 23.4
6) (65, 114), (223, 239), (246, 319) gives 0.2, 22.1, 21.9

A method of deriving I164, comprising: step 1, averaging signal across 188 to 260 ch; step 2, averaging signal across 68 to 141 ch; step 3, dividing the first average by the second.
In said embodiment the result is 1.03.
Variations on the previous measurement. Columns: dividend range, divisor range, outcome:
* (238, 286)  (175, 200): 1.05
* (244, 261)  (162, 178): 1.19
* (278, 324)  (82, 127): 0.87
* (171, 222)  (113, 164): 1.02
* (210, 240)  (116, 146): 1.03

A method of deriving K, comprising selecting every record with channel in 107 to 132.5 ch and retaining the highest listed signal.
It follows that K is 26.47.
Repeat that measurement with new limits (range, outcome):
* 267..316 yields 22.73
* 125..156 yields 22.78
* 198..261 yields 26.86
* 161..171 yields 21.27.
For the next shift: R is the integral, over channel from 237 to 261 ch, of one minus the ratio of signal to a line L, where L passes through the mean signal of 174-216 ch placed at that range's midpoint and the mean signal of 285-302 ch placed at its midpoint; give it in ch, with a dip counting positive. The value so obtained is -3.0 ch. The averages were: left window 22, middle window 24.2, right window 21.1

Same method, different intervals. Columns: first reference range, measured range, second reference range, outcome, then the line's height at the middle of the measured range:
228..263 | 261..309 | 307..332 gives -3.1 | 20.4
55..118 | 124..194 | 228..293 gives 4.3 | 22.3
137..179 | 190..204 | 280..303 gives -0.8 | 20.9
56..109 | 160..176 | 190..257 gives 0.9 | 22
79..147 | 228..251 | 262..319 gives -1.4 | 21.3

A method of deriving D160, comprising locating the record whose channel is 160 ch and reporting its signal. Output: 22.23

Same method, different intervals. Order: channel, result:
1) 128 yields 18.96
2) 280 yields 20.14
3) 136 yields 20.77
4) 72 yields 19.87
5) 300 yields 20.2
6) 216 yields 21.16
